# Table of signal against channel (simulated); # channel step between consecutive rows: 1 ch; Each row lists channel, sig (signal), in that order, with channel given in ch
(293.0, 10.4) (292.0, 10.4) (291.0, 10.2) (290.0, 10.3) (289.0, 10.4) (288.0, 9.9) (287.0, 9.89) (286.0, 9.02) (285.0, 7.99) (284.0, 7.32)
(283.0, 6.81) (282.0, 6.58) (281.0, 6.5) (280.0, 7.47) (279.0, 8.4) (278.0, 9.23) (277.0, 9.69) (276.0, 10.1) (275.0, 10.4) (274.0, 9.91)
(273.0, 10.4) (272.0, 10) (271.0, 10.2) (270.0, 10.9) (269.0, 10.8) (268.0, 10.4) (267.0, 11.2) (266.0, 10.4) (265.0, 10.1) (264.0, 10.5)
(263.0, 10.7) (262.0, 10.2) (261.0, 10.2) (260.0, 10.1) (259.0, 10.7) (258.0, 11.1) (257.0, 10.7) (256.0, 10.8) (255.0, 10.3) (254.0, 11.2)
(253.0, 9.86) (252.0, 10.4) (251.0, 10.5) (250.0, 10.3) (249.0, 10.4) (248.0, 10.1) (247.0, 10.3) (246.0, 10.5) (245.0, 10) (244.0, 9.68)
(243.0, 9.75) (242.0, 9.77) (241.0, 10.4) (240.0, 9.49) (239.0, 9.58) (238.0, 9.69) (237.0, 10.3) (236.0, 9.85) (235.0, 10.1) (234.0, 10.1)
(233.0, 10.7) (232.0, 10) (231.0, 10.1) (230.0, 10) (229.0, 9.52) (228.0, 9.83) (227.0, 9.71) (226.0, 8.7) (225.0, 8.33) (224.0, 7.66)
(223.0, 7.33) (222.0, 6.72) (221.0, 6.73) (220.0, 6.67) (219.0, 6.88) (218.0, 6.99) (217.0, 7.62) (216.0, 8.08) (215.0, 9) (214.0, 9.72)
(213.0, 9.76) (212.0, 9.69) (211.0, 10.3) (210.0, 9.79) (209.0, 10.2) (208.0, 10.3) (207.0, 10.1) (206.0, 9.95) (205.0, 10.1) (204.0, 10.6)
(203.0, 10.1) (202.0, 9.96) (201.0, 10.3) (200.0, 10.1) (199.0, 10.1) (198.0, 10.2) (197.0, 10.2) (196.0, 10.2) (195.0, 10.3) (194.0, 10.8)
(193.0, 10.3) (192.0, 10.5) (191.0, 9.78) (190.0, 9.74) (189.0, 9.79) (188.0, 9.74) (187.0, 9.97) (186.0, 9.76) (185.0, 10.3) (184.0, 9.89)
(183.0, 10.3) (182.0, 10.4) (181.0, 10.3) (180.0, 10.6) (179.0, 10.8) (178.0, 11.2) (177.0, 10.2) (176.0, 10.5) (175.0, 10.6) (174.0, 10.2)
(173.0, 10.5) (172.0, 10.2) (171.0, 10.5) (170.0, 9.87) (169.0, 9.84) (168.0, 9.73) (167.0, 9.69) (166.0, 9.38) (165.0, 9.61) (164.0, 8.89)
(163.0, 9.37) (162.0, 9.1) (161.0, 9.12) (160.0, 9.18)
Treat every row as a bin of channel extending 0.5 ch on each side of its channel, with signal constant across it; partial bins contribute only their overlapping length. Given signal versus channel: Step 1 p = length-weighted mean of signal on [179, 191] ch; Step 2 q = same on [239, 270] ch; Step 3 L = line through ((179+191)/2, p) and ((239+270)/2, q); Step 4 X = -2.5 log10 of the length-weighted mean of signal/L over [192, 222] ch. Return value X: 0.079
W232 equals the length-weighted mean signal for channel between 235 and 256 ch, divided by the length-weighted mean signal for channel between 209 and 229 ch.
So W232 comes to 1.2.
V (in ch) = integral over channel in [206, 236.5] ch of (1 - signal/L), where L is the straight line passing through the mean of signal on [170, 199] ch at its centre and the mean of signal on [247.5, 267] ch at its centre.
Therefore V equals 3.9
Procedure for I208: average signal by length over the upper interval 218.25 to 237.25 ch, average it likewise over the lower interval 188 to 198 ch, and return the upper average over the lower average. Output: 0.9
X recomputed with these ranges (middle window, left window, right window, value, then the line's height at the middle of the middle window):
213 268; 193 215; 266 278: 0.065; 10.2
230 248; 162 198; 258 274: 0.035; 10.3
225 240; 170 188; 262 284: 0.007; 9.87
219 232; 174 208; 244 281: 0.206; 10.2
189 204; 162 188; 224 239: -0.027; 9.94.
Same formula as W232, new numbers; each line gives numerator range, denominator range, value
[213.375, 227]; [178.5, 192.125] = 0.77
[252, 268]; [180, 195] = 1.04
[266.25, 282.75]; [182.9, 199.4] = 0.94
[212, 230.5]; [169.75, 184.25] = 0.80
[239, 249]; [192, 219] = 1.02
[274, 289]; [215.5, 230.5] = 1.07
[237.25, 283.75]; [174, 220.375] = 1.01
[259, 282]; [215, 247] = 1.08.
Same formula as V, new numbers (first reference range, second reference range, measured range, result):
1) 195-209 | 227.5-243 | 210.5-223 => 2.4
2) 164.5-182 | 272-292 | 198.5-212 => -0.3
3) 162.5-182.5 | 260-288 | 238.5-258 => -1.2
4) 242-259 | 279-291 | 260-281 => -1.6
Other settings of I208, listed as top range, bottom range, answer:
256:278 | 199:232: 1.14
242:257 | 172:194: 1.00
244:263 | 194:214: 1.03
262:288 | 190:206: 0.92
